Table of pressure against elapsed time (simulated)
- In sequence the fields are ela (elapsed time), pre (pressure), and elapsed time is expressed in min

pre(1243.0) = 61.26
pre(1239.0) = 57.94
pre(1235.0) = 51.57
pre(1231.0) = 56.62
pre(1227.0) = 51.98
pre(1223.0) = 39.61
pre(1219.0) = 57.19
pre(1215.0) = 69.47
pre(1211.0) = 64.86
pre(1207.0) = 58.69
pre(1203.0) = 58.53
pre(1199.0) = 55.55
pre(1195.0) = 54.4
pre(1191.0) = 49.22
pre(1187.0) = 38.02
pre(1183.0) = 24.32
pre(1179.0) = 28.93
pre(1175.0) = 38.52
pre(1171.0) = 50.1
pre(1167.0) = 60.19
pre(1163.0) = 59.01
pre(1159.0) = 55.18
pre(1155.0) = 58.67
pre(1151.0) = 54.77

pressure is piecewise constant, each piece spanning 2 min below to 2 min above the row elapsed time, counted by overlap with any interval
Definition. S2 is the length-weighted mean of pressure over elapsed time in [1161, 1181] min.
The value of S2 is 47.4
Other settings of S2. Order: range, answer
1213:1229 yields 54.6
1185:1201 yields 49.3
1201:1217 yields 62.9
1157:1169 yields 58.1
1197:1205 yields 57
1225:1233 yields 54.3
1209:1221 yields 63.8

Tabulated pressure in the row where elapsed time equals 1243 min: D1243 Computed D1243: 61.26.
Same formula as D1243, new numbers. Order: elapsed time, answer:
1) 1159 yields 55.18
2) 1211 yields 64.86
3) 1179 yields 28.93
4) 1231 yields 56.62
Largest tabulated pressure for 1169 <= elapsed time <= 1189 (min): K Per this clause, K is 50.1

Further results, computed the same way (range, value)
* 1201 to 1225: 69.47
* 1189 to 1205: 58.53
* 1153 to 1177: 60.19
